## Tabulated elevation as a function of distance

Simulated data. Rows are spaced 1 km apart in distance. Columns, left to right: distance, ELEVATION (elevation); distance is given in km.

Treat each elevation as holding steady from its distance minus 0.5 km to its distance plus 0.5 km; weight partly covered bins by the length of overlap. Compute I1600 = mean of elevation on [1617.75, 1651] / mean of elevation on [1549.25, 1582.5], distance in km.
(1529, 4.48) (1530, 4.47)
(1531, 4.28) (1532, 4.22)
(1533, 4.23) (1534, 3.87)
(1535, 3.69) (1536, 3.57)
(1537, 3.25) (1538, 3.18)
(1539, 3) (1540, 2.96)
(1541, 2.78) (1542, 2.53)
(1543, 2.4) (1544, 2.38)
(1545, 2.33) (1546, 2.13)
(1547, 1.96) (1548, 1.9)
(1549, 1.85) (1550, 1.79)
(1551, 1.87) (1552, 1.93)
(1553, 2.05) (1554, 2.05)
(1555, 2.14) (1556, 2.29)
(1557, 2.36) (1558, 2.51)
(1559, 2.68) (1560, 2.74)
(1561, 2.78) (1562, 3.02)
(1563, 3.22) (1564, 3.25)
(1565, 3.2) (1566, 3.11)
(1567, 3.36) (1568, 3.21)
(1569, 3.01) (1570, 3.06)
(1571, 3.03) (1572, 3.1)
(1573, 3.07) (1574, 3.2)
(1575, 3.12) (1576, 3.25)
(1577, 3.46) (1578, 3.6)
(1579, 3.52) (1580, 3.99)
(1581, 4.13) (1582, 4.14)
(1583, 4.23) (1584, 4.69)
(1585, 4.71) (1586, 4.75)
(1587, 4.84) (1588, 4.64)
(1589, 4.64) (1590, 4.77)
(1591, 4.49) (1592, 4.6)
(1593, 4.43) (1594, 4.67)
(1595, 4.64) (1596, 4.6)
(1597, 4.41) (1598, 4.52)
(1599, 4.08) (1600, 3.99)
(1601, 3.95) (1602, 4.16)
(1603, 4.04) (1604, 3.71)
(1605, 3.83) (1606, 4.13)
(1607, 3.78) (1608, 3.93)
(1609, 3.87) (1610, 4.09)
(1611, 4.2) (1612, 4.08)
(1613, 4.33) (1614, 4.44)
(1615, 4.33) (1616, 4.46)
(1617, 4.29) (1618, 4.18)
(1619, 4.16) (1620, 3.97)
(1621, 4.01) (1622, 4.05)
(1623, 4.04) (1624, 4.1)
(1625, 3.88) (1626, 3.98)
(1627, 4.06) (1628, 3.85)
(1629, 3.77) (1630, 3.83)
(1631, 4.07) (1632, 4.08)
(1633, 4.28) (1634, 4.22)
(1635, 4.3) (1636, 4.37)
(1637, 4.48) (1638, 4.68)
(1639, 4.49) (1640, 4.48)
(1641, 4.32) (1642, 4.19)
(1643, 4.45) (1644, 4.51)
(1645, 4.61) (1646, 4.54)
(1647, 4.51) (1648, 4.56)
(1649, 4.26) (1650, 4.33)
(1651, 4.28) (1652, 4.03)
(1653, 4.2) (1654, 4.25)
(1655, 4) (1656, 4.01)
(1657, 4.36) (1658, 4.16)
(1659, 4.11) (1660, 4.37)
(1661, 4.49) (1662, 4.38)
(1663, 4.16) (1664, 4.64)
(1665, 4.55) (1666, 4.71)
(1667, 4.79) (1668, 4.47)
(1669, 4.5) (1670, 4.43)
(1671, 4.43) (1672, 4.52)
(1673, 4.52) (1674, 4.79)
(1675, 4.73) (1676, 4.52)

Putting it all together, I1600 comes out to 1.44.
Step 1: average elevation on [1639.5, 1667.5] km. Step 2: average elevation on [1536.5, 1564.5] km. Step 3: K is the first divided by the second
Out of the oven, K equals 1.76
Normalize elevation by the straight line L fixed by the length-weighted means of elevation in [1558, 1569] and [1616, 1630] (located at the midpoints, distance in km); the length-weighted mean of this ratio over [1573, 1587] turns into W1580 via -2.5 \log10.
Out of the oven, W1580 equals -0.18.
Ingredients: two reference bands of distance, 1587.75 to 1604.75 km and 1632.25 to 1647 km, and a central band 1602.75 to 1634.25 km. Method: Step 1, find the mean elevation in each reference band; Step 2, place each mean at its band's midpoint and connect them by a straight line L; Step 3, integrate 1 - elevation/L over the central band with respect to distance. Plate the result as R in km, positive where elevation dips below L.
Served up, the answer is 2.4 km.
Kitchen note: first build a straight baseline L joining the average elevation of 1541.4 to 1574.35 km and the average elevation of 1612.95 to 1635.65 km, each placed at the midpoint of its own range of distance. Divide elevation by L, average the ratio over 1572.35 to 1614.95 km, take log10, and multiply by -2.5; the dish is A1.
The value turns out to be -0.21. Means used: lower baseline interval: 2.59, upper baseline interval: 4.11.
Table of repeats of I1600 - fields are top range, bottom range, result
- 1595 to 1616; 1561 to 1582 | 1.25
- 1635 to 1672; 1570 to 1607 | 1.08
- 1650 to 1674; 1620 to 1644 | 1.05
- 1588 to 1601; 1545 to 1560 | 2.09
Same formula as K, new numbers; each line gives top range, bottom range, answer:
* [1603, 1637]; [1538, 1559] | 1.78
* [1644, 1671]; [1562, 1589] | 1.20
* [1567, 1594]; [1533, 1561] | 1.53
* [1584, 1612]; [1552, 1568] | 1.59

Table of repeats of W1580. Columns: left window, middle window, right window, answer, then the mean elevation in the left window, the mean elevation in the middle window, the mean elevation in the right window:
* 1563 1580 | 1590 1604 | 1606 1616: -0.142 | 3.24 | 4.34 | 4.13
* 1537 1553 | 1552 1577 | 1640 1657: -0.049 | 2.35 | 2.86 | 4.32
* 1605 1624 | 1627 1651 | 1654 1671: -0.013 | 4.12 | 4.31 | 4.38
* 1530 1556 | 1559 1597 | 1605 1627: -0.108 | 2.76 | 3.78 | 4.1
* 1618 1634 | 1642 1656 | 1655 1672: -0.020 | 4.02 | 4.33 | 4.4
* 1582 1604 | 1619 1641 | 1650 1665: 0.049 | 4.44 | 4.15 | 4.26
